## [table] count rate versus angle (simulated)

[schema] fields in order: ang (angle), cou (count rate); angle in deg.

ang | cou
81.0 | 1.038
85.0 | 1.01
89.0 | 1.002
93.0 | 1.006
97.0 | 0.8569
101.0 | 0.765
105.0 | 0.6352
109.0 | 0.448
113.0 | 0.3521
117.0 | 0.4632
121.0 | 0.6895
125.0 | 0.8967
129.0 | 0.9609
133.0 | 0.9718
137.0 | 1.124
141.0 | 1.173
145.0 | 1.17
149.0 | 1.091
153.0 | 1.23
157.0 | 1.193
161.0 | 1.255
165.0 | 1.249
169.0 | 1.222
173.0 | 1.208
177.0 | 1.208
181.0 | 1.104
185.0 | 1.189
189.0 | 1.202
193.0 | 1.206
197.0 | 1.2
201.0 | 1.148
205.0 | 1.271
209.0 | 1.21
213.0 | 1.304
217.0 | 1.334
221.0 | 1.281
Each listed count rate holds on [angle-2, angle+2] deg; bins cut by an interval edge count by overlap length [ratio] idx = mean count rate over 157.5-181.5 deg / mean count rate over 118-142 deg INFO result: 1.29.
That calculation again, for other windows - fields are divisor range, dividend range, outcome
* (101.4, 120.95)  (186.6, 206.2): 2.31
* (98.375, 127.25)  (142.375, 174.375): 1.95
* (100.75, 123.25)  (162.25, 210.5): 2.20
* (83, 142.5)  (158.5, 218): 1.48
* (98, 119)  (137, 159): 2.13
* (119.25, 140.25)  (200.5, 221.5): 1.34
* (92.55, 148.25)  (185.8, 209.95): 1.46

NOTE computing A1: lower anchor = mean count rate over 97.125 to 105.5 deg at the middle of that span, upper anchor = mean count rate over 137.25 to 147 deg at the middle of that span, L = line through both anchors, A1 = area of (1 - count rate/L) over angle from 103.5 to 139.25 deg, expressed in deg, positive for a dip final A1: 8.9 deg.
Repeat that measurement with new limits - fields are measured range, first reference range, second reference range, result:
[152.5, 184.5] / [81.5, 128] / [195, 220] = -4.57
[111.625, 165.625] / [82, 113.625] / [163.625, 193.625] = 1.09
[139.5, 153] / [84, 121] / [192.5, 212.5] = -3.20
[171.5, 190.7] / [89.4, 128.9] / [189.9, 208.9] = -1.35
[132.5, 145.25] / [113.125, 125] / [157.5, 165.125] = -3.13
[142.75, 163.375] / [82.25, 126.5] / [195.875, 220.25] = -4.40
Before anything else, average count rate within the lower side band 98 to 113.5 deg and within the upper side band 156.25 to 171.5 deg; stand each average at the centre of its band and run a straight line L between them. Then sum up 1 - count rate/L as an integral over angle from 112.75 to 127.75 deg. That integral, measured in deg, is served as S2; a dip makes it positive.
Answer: 2.3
